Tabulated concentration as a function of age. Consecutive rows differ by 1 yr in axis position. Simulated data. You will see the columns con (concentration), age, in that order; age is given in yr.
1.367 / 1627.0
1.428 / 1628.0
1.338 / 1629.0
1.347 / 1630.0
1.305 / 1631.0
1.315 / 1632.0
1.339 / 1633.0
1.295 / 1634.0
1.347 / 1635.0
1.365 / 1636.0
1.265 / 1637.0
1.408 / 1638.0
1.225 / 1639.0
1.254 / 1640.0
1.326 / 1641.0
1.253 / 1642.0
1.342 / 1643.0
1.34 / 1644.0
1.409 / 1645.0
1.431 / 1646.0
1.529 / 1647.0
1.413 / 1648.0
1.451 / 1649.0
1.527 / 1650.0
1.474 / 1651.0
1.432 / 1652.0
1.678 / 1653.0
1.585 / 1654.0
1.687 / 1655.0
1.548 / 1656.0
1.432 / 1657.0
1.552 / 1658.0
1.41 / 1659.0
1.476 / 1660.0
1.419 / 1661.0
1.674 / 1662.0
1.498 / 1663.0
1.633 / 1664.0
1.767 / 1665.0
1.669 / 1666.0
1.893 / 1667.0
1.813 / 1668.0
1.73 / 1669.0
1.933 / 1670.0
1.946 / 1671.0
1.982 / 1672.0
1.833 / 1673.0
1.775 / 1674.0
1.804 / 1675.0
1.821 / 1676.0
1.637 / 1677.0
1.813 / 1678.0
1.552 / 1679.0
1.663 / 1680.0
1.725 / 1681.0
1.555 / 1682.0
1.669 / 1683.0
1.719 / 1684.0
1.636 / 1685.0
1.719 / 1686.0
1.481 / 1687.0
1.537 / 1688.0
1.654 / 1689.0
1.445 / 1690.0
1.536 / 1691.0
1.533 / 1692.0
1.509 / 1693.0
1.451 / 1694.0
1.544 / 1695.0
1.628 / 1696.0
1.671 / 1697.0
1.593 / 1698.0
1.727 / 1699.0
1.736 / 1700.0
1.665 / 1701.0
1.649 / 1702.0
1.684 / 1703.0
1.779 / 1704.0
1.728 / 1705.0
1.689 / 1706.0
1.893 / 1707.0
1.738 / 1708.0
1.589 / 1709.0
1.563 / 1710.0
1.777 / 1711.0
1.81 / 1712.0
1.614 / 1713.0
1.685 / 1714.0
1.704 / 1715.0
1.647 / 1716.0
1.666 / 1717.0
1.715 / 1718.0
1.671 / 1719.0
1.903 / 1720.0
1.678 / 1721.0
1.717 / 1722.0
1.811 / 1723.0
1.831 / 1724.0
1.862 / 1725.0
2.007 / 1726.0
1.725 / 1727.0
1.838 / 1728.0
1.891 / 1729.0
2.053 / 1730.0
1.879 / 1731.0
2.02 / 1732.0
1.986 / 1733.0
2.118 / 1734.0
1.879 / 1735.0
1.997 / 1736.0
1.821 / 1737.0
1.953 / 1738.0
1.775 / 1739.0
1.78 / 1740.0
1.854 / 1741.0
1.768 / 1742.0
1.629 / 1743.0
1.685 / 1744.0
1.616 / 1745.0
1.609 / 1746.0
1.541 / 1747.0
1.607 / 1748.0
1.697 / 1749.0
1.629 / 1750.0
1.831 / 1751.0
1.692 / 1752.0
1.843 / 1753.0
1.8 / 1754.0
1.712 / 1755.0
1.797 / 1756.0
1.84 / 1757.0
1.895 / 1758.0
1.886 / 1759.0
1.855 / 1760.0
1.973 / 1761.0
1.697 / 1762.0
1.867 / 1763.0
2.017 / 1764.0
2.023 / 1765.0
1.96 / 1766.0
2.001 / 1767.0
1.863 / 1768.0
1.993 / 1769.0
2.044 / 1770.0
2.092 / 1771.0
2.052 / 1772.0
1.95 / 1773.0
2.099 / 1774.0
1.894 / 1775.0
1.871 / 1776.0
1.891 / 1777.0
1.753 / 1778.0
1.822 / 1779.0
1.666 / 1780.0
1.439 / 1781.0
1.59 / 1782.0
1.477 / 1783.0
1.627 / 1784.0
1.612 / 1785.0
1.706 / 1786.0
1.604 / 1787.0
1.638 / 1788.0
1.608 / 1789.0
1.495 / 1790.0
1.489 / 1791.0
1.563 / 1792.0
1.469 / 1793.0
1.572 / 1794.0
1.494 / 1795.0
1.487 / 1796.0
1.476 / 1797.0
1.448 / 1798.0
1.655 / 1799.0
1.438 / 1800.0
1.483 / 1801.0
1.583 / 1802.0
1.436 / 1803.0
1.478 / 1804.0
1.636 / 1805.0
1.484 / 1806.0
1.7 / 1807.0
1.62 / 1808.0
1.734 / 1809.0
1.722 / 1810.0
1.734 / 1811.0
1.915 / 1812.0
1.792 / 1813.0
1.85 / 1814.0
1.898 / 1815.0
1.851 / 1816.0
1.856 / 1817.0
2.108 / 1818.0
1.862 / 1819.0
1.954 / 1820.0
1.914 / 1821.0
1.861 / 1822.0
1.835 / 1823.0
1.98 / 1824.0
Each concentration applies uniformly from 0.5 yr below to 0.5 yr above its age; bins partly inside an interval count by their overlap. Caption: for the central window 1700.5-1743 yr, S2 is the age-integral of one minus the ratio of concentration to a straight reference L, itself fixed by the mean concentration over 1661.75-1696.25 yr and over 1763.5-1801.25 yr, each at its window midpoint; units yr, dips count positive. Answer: -2.4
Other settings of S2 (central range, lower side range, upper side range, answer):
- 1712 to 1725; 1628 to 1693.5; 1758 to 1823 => -0.74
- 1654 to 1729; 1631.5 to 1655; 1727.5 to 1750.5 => -3.90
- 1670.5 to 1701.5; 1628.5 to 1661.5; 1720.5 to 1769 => -1.63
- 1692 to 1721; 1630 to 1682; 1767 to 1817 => -1.36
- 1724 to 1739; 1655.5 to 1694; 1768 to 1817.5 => -2.24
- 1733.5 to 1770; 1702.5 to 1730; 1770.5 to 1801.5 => -2.50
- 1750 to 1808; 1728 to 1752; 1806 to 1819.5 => 2.66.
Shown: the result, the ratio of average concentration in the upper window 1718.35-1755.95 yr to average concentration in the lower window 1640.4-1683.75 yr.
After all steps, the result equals 1.12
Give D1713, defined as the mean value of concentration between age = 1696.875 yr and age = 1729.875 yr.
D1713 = 1.74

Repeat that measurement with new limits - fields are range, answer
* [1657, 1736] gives 1.72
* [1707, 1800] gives 1.76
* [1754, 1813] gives 1.72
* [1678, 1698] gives 1.6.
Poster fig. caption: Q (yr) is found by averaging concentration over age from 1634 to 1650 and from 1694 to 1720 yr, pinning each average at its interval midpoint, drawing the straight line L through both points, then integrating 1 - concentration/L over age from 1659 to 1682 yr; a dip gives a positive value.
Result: -3.3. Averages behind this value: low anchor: 1.36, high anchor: 1.69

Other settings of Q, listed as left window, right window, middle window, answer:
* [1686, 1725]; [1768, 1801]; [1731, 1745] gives -1.5 yr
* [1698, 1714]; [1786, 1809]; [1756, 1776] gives -4.3 yr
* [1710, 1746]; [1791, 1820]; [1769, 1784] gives -1.0 yr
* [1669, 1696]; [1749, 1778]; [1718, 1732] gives -0.4 yr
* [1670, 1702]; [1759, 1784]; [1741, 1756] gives 0.9 yr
